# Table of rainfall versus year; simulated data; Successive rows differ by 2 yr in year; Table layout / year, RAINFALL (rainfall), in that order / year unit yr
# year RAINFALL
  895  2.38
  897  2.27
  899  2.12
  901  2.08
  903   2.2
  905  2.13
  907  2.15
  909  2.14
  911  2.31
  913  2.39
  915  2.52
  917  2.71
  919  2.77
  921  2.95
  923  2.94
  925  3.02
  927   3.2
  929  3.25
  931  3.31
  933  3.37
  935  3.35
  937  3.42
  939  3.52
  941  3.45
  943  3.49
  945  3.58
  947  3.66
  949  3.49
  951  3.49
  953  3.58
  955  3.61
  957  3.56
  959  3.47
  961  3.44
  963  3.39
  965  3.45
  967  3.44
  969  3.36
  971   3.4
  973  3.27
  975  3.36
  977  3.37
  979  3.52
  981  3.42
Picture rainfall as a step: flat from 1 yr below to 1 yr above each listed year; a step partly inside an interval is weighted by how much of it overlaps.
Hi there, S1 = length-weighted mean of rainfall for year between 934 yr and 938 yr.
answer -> 3.38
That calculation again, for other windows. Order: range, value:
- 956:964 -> 3.47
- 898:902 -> 2.1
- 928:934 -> 3.31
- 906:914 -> 2.25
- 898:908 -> 2.14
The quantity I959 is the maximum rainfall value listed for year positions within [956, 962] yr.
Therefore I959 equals 3.56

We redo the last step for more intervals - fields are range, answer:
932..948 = 3.66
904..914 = 2.39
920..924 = 2.95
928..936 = 3.37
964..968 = 3.45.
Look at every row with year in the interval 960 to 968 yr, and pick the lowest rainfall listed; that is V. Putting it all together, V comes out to 3.39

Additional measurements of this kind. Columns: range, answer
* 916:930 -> 2.71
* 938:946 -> 3.45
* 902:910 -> 2.13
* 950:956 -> 3.49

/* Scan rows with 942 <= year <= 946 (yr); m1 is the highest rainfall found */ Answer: 3.58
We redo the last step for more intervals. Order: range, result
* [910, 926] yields 3.02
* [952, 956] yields 3.61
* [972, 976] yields 3.36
